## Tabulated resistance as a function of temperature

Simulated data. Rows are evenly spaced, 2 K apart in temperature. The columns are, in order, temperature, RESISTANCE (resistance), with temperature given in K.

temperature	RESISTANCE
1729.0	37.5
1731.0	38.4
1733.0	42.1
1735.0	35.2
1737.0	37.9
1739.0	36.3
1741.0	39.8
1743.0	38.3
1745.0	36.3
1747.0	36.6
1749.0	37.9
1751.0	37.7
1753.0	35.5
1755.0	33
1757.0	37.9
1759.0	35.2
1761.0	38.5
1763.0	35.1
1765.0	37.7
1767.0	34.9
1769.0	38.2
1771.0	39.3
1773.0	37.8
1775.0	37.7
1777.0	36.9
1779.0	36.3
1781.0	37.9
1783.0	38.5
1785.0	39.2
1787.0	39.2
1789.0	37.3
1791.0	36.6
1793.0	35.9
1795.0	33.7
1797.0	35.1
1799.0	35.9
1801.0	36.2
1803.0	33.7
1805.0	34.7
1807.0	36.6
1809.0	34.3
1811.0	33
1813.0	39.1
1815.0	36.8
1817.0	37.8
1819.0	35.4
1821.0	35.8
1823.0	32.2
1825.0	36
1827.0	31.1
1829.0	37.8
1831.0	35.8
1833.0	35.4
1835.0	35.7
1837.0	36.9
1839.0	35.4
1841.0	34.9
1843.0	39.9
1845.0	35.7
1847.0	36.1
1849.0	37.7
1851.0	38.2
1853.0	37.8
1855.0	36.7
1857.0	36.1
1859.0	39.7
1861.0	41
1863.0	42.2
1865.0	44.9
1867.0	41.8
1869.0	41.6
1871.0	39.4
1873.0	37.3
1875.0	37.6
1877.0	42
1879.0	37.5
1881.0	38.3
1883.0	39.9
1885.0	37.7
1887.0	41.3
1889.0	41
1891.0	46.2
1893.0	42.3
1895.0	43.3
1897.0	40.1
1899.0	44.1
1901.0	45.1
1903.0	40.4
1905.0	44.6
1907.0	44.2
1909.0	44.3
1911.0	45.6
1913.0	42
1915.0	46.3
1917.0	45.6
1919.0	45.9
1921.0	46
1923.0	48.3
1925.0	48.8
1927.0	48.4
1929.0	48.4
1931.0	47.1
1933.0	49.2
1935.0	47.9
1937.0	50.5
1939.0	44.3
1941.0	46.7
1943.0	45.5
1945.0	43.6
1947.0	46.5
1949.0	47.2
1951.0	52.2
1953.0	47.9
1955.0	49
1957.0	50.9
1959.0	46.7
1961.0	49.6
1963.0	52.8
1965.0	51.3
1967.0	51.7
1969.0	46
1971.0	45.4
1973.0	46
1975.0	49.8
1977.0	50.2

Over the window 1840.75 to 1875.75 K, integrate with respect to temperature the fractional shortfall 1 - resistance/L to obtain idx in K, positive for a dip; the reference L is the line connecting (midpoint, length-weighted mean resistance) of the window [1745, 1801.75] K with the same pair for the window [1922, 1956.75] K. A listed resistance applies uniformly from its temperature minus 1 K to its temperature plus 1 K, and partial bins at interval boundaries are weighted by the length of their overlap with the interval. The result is 2.9 K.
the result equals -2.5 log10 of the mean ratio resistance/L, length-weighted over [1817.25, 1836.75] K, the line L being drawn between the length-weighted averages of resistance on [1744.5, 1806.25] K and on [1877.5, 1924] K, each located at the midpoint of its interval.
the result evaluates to 0.12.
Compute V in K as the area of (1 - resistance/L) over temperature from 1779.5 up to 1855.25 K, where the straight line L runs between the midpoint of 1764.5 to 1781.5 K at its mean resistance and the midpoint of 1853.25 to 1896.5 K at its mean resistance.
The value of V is 4.8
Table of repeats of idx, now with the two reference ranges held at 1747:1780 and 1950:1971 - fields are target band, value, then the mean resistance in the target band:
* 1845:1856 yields 1.4 K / 37.2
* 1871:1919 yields 3.5 K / 42.1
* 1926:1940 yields 0.0 K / 48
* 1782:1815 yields 2.4 K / 36.2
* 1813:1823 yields 1.0 K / 36.3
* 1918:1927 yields 0.0 K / 47.4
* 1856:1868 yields 0.6 K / 40.9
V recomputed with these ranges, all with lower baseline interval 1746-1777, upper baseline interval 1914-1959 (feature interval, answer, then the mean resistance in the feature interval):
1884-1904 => 1.2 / 42.1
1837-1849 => 1.5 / 36.6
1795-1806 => 1.2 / 35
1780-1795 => 0.4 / 37.5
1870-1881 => 1.3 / 38.7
